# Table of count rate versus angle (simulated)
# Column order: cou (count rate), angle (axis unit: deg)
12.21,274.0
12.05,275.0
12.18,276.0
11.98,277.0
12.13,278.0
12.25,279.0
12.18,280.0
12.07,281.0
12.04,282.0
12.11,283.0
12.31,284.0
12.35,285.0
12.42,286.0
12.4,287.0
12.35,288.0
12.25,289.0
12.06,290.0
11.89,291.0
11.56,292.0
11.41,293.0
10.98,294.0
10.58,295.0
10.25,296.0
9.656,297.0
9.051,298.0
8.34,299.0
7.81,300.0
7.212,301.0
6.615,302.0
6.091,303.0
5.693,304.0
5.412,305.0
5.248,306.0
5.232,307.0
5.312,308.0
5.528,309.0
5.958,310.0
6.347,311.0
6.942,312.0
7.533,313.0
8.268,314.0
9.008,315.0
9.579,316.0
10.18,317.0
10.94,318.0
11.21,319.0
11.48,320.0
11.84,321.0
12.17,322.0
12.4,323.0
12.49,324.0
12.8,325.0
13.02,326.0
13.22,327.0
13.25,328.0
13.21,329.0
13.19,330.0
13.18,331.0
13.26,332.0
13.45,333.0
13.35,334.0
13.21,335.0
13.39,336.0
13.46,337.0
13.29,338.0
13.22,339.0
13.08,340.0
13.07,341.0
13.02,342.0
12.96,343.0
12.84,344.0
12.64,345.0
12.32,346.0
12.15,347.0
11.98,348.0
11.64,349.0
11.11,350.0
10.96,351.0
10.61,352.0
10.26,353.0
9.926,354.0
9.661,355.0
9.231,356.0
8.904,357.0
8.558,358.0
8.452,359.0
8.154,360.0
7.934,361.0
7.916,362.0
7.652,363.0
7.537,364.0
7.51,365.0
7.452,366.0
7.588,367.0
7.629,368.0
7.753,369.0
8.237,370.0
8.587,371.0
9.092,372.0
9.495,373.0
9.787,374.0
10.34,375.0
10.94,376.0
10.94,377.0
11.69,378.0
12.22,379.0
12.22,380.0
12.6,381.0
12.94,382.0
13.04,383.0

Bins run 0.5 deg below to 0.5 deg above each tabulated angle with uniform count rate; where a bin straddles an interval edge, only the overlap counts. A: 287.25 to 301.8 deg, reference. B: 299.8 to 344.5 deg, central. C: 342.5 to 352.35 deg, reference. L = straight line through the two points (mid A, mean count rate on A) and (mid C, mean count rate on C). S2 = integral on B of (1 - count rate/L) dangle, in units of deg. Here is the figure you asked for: 3.20 deg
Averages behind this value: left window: 10.3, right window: 11.9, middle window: 10.5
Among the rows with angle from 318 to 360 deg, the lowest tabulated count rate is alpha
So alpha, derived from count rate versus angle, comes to 8.154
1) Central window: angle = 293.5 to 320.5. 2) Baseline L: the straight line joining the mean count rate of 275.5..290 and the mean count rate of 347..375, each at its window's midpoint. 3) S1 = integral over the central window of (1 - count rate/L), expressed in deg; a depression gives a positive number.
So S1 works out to 7.7 deg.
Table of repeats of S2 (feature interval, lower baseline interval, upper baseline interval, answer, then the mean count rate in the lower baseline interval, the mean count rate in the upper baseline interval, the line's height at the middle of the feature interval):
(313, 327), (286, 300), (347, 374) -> -1.3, 10.9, 9.07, 10.2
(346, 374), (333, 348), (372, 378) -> 5.7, 13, 10.3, 11.5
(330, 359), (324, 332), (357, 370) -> -3.3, 13.1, 7.9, 10.7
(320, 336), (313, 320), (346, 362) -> -4.9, 9.81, 9.98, 9.86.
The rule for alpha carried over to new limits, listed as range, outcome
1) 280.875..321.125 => 5.232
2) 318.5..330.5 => 11.21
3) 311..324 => 6.347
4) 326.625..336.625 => 13.18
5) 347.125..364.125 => 7.537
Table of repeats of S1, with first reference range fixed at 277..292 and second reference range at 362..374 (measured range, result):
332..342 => -3.8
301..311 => 4.8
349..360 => -1.2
